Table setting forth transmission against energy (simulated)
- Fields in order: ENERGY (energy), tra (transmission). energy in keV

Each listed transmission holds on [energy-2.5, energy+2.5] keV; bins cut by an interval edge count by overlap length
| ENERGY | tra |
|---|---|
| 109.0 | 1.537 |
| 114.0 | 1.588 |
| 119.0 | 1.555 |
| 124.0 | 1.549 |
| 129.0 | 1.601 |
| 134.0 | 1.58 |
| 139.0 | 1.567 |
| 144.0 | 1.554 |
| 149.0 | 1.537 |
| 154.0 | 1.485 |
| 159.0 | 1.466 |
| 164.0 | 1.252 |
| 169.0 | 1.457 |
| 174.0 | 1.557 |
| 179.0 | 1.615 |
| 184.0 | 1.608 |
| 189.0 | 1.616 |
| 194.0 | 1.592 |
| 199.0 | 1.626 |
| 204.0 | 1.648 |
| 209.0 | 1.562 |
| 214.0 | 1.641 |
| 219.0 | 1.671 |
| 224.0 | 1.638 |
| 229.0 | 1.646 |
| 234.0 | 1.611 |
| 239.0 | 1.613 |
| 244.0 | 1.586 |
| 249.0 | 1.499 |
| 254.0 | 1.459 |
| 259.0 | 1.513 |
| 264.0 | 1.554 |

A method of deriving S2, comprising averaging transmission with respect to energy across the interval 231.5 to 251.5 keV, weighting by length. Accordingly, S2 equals 1.58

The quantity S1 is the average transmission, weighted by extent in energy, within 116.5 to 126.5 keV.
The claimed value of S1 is 1.55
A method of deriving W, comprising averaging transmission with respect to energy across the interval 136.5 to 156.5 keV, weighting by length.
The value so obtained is 1.54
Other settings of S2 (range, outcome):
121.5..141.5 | 1.57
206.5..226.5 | 1.63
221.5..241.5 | 1.63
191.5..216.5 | 1.61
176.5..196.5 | 1.61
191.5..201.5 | 1.61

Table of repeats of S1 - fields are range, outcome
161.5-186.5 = 1.5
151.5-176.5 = 1.44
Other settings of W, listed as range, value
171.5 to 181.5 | 1.59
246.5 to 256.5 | 1.48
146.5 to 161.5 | 1.5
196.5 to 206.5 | 1.64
